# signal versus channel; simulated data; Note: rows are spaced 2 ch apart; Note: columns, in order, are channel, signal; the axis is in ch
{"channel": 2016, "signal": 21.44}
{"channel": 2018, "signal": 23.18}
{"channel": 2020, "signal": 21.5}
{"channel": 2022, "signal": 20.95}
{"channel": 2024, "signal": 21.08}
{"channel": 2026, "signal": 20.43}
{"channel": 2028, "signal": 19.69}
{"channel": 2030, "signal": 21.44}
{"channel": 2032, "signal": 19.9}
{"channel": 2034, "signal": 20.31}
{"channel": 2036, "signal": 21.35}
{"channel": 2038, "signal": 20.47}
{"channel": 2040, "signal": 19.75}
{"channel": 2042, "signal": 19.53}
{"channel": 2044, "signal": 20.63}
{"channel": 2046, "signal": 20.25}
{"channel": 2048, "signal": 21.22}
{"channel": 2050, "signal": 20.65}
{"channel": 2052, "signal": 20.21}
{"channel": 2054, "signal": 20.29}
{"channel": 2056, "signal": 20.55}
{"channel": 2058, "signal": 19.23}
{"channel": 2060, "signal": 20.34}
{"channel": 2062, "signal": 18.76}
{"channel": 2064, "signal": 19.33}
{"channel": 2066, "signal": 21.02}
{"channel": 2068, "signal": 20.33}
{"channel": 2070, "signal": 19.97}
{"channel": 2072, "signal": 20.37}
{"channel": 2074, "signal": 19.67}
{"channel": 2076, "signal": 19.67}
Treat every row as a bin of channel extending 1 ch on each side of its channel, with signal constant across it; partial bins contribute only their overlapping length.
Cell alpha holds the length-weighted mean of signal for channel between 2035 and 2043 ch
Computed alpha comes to 20.3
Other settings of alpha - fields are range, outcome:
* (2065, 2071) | 20.4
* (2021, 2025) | 21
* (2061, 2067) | 19.7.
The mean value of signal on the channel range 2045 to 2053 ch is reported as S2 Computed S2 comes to 20.6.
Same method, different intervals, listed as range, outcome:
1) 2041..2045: 20.1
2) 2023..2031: 20.7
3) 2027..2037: 20.5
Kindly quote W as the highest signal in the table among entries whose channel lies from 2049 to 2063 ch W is 20.65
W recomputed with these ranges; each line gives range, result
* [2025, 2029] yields 20.43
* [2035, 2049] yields 21.35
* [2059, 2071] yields 21.02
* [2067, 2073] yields 20.37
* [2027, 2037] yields 21.44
